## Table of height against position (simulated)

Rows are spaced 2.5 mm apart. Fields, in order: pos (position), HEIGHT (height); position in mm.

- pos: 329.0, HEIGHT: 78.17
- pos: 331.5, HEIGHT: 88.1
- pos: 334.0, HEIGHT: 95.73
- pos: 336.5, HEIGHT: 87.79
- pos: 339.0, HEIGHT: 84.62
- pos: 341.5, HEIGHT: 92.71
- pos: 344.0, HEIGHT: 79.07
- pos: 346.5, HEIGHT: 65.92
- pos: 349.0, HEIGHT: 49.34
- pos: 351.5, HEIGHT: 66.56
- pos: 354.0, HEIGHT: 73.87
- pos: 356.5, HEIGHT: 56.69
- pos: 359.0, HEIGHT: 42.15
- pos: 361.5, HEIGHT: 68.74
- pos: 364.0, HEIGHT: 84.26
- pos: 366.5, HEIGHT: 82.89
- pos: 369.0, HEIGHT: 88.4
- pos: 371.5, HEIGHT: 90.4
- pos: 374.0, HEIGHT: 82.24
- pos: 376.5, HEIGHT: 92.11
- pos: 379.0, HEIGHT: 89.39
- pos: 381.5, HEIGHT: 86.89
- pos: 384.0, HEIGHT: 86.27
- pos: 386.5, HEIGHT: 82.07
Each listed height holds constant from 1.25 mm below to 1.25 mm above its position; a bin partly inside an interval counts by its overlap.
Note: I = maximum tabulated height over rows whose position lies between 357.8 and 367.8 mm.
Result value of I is 84.26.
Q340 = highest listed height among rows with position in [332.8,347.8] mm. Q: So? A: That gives 95.73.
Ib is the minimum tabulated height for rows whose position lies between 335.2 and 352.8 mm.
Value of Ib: 49.34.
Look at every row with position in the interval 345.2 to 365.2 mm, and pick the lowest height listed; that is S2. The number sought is 42.15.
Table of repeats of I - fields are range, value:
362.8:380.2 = 92.11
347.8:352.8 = 66.56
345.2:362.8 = 73.87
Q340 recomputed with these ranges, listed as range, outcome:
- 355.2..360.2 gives 56.69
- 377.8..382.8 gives 89.39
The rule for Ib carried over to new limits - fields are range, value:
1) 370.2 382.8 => 82.24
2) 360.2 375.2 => 68.74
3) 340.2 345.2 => 79.07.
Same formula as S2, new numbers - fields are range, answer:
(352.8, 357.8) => 56.69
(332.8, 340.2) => 84.62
